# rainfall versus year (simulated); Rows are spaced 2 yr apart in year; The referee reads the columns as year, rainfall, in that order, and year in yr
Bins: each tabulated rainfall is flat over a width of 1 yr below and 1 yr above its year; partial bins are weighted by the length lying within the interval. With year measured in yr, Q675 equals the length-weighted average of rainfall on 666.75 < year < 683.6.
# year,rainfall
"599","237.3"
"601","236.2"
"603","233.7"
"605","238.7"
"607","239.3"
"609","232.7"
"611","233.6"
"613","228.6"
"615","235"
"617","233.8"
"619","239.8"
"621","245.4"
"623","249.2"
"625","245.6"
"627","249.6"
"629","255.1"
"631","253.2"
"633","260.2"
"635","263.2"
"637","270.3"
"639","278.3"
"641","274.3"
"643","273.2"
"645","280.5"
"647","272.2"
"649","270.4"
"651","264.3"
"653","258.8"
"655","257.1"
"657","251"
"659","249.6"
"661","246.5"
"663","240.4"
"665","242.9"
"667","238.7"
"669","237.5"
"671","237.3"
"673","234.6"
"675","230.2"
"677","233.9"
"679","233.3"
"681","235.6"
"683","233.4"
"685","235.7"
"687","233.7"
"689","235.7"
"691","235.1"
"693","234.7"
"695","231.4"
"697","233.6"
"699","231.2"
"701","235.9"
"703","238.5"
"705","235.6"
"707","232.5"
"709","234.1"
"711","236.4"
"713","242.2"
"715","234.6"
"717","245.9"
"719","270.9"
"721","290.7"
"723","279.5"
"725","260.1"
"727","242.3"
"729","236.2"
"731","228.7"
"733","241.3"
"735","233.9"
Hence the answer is 235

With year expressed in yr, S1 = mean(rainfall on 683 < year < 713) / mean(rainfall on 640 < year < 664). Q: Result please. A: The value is 0.9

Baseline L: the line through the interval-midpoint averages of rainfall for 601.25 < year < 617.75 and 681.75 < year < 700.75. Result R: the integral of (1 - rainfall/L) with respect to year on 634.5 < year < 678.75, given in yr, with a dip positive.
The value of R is -3.80 yr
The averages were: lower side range 235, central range 254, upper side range 234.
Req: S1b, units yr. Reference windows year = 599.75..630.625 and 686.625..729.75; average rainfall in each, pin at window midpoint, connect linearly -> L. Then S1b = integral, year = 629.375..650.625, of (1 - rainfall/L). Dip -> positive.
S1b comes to -2.5 yr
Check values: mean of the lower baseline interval 240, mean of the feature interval 269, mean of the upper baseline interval 243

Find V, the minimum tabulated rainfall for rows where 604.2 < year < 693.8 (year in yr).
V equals 228.6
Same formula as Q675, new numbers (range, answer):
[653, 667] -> 248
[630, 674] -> 257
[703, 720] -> 241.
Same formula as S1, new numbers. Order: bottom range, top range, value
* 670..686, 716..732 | 1.10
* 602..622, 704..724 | 1.06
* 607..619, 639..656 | 1.15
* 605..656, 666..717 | 0.93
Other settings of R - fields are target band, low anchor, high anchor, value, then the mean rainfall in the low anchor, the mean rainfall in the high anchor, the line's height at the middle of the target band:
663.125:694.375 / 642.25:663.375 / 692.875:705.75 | 1.3 yr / 261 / 234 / 246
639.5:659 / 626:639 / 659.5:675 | -1.3 yr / 260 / 239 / 250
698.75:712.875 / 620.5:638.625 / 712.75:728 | 1.3 yr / 256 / 259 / 259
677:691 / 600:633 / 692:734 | 0.5 yr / 241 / 244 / 243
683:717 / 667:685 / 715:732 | 1.4 yr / 235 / 255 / 245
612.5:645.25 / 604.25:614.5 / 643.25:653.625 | -0.3 yr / 234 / 270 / 252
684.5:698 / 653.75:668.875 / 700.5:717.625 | 0.4 yr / 246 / 237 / 241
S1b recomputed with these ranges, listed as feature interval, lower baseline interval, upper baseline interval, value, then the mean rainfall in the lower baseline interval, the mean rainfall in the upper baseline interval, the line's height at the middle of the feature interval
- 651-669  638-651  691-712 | 1.0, 274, 234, 263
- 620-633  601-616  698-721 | -0.8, 235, 242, 236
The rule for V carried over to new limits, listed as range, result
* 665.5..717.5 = 230.2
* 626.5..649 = 249.6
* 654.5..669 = 237.5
